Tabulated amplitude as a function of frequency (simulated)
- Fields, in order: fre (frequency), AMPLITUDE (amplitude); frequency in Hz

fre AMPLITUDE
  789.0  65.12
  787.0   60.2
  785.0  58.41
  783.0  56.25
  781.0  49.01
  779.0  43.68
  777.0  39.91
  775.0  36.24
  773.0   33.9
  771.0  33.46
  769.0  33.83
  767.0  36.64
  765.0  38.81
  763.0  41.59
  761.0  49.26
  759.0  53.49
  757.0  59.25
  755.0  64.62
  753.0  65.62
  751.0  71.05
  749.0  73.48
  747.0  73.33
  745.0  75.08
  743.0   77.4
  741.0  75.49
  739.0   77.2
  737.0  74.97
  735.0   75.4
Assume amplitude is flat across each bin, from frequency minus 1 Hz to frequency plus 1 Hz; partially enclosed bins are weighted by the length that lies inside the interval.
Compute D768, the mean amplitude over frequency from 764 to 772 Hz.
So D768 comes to 35.7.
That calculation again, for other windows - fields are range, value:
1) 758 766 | 45.8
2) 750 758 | 65.1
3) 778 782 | 46.3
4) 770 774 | 33.7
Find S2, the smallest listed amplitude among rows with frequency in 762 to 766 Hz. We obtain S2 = 38.81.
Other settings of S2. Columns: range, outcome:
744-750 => 73.33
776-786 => 39.91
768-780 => 33.46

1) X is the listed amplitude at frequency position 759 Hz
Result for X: 53.49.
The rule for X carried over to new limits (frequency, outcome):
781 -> 49.01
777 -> 39.91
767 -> 36.64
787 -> 60.2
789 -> 65.12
